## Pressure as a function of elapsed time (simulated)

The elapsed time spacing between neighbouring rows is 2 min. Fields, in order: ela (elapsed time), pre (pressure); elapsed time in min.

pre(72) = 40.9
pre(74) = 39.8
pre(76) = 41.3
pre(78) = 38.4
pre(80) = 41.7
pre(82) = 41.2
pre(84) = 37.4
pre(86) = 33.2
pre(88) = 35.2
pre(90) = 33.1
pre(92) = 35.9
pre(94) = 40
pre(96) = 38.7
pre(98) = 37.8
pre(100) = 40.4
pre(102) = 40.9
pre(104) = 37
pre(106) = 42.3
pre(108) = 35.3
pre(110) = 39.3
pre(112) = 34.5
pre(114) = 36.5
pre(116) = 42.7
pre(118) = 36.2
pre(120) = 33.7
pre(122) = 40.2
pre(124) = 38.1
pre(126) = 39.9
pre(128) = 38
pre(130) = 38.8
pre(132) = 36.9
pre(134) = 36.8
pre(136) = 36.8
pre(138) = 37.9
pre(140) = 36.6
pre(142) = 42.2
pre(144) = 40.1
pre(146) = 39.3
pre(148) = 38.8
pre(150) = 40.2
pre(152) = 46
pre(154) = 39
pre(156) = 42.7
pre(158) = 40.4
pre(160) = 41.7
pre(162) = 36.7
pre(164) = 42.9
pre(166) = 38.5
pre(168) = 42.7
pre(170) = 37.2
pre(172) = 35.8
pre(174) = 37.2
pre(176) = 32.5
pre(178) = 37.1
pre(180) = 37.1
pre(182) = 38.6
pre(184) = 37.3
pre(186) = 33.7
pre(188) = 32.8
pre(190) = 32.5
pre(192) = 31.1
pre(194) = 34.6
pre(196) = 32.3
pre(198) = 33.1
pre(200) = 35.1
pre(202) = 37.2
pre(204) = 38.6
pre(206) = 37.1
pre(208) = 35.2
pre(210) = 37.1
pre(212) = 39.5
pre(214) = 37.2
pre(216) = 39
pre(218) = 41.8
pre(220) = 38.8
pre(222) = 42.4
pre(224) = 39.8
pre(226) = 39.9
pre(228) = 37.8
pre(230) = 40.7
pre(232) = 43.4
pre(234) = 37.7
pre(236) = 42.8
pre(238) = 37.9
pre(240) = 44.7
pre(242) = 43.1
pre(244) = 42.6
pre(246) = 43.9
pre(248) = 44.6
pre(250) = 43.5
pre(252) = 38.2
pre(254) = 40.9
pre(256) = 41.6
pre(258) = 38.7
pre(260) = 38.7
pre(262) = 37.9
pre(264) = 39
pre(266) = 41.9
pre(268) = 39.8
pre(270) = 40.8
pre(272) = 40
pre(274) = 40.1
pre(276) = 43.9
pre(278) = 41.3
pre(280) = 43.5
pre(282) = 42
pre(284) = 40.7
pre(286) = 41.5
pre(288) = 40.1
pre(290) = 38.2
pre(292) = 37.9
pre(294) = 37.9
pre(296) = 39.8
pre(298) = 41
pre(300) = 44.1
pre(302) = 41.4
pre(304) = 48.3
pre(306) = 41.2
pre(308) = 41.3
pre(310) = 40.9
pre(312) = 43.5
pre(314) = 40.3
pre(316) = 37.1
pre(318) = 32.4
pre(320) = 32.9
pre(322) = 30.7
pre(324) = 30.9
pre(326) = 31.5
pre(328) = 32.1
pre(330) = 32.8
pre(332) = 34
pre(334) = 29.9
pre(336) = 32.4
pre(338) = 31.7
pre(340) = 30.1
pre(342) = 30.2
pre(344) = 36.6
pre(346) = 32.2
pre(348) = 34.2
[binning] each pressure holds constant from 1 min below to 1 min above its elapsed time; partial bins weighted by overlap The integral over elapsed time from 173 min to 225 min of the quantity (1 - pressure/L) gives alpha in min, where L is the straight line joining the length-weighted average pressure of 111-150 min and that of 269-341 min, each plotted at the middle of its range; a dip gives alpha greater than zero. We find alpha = 2.2 min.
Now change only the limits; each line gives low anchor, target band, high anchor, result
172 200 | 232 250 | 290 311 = -2.1 min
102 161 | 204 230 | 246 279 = 0.8 min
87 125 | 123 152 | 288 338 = -0.9 min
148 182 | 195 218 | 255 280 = 1.7 min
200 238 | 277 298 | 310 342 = -2.8 min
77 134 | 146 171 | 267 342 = -1.7 min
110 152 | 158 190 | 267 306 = 1.5 min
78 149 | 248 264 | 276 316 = 0.2 min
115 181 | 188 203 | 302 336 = 1.8 min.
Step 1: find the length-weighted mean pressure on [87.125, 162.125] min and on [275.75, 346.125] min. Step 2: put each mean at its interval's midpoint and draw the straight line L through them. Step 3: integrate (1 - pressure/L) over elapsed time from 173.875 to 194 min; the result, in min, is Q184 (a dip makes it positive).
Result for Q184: 1.8 min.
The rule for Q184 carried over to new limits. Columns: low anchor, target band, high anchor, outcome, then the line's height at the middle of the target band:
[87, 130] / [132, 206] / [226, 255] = 3.7 min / 39.6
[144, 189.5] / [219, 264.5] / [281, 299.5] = -1.6 min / 39.4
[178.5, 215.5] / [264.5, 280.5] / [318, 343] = -3.8 min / 33.4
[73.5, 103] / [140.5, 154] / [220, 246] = -0.5 min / 39.4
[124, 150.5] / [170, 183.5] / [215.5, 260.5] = 1.0 min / 39.5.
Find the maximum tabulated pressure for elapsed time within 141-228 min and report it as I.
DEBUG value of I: 46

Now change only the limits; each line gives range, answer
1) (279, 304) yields 48.3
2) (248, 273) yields 44.6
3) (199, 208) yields 38.6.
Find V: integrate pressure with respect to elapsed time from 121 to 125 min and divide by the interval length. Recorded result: 39.2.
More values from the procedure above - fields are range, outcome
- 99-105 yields 39.4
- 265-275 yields 40.5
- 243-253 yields 42.6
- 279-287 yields 41.9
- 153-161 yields 41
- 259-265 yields 38.5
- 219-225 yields 40.3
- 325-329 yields 31.8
